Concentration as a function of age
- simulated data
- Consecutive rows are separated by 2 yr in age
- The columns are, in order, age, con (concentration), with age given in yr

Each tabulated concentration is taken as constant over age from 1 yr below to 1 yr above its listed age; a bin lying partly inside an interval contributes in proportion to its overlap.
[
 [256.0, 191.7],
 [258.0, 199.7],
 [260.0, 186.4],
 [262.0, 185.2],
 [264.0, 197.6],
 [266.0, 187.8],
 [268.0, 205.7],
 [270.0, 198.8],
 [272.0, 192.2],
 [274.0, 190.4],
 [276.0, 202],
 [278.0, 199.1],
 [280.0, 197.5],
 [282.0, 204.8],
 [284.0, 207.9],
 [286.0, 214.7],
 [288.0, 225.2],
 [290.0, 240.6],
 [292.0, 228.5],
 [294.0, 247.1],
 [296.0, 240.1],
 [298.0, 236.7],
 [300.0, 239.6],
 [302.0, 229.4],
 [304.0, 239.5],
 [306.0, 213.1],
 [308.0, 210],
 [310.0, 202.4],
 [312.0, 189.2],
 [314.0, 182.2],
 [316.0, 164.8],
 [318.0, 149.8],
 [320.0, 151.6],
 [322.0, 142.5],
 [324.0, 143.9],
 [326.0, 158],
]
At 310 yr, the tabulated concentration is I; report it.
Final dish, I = 202.4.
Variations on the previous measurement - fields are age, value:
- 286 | 214.7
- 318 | 149.8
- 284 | 207.9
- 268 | 205.7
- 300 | 239.6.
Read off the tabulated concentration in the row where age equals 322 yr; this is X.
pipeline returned 142.5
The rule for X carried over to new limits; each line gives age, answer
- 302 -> 229.4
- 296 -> 240.1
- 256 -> 191.7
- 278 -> 199.1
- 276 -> 202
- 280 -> 197.5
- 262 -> 185.2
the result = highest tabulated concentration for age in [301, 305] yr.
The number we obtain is 239.5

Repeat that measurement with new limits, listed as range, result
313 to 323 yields 182.2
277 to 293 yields 240.6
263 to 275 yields 205.7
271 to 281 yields 202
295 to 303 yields 240.1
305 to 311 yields 213.1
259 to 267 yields 197.6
